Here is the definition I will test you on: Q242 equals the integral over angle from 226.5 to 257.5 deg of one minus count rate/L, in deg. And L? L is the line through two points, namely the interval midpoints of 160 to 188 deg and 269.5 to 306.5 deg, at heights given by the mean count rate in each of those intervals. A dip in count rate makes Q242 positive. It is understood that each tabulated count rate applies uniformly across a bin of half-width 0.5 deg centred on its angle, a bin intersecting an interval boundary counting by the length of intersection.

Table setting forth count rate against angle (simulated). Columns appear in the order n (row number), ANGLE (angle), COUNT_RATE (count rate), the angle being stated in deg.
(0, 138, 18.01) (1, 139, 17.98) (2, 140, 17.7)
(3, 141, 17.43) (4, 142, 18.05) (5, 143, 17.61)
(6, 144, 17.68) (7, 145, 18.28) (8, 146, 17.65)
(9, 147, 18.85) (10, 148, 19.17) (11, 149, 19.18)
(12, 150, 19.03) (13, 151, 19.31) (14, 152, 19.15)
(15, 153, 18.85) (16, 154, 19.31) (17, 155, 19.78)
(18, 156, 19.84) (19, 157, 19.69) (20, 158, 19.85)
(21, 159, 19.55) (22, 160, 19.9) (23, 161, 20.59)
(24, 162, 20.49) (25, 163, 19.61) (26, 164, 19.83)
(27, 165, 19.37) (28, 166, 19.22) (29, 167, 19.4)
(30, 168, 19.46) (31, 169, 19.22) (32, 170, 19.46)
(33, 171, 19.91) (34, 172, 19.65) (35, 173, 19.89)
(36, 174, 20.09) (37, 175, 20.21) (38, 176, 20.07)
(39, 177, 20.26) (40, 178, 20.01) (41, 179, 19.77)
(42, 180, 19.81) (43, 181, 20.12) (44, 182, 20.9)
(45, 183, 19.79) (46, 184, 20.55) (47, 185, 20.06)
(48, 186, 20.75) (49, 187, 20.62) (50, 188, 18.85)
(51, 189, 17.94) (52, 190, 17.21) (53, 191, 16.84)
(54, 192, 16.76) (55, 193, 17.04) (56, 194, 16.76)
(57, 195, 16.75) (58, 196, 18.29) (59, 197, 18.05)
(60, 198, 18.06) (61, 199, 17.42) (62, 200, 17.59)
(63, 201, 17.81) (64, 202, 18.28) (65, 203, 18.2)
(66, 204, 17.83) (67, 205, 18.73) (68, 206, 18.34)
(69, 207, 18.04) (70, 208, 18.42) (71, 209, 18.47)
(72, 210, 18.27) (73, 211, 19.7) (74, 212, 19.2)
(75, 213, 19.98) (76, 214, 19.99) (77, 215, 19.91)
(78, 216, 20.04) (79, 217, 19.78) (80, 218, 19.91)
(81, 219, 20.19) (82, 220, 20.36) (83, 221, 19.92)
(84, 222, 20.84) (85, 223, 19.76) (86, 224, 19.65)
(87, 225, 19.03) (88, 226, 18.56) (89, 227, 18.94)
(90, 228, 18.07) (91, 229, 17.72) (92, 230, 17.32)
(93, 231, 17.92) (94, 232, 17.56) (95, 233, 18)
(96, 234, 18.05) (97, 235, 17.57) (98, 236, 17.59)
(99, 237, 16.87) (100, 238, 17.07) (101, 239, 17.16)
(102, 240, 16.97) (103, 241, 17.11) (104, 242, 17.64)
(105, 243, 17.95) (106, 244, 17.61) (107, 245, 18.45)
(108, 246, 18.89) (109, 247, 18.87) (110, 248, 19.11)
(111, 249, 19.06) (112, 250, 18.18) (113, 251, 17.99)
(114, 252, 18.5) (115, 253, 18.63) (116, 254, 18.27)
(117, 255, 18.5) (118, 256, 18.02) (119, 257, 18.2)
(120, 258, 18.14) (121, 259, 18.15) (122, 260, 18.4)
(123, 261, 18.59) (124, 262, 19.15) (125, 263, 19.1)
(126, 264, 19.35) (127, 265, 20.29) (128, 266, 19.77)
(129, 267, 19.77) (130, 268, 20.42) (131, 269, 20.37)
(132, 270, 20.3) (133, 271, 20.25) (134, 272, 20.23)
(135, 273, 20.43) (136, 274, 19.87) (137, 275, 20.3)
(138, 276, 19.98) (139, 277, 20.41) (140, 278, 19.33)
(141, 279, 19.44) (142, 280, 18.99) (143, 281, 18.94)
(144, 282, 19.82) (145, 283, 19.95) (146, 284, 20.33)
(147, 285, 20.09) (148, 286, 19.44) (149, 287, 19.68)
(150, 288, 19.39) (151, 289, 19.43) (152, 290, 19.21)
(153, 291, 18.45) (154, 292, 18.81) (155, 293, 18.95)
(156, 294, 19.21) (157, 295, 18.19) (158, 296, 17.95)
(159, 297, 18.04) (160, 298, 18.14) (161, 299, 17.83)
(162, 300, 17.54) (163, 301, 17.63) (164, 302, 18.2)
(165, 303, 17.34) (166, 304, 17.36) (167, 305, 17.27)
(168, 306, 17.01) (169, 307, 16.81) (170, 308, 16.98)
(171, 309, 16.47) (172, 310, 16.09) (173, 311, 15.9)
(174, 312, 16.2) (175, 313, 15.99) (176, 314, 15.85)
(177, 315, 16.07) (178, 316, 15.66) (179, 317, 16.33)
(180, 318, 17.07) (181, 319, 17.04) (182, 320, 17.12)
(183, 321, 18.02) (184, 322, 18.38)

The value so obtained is 2.2 deg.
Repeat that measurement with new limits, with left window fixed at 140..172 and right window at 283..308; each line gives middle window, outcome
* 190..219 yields 0.8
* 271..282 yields -0.8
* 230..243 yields 0.9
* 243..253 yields 0.1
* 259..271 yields -0.6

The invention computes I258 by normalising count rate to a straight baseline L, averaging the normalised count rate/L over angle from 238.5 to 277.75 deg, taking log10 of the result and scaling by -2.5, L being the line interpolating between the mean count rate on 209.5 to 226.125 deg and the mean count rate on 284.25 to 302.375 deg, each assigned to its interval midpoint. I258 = 0.01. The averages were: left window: 19.7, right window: 18.7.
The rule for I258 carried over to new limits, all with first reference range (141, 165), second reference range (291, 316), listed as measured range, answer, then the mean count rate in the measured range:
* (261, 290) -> -0.12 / 19.8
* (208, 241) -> -0.03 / 18.7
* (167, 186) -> -0.06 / 20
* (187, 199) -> 0.06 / 17.6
